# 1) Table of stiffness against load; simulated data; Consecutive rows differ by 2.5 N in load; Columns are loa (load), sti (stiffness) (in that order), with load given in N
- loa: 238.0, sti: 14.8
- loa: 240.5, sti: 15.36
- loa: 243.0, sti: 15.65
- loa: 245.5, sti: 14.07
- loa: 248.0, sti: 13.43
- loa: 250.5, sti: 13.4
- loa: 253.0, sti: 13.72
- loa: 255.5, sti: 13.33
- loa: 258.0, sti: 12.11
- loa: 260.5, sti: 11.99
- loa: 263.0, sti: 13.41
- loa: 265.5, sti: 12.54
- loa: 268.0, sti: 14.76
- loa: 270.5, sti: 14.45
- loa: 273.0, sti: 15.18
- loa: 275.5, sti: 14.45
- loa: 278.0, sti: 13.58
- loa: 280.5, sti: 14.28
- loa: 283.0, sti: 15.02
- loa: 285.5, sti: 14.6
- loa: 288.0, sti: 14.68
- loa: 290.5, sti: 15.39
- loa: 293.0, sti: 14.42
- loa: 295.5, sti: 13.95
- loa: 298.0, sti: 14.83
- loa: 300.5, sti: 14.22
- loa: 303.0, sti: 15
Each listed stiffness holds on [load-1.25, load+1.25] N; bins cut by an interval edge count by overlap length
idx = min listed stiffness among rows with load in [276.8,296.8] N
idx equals 13.58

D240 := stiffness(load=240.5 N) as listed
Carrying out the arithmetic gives 15.36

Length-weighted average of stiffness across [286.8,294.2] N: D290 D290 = 14.8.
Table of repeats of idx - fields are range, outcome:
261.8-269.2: 12.54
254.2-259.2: 12.11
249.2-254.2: 13.4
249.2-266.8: 11.99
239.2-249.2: 13.43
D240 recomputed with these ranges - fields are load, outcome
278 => 13.58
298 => 14.83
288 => 14.68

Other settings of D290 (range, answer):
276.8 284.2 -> 14.3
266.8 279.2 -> 14.5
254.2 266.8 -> 12.7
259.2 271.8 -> 13.4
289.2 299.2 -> 14.6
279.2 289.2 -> 14.6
